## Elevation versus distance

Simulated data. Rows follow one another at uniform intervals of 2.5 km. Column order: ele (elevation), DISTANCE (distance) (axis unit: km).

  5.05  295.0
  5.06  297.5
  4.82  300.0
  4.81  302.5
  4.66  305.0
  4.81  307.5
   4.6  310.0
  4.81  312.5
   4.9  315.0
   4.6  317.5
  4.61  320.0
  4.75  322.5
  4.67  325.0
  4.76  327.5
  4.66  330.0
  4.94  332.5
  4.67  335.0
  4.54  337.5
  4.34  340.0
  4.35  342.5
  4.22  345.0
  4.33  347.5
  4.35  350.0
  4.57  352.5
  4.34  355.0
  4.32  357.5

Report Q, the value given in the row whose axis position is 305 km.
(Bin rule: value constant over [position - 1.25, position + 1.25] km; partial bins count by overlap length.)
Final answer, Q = 4.66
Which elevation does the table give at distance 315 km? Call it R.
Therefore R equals 4.9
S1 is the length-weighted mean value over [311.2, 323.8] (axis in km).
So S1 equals 4.73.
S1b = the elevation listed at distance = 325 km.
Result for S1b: 4.67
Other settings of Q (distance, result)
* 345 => 4.22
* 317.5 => 4.6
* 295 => 5.05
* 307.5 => 4.81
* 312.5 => 4.81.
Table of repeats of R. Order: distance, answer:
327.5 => 4.76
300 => 4.82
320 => 4.61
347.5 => 4.33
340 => 4.34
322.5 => 4.75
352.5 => 4.57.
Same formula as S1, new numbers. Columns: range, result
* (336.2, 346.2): 4.36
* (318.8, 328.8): 4.7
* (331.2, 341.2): 4.62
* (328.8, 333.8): 4.8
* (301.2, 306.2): 4.74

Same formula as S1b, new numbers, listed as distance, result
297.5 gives 5.06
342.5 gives 4.35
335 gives 4.67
